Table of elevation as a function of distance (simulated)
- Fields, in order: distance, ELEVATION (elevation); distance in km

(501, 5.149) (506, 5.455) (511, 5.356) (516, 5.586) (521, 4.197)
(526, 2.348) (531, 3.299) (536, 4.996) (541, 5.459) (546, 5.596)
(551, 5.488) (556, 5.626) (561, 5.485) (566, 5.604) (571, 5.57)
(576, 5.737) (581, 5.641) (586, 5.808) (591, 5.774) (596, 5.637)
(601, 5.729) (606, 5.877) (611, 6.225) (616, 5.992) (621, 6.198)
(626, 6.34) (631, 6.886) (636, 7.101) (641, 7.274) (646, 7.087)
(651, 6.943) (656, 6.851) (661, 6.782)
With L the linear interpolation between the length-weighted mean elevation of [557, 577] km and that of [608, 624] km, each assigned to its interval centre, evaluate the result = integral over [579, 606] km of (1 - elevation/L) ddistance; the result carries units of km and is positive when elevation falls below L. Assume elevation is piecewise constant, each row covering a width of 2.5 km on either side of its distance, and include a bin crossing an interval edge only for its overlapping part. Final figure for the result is 0.6 km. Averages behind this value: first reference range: 5.59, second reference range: 6.14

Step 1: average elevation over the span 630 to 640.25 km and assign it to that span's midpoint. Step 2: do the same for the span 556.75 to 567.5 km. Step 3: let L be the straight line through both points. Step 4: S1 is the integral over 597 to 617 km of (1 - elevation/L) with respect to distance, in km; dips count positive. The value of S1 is 1.7 km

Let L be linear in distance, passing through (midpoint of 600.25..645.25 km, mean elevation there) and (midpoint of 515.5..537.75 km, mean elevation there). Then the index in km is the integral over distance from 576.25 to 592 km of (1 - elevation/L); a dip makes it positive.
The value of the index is -0.9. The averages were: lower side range 3.92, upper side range 6.46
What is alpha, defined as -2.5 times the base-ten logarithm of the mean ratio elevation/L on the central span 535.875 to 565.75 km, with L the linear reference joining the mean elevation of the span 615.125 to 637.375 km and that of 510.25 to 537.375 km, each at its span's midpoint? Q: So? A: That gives -0.14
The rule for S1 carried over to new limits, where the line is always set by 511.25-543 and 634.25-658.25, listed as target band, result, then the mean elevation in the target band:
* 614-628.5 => 0.68 km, 6.18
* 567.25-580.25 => -0.55 km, 5.65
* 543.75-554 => -1.45 km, 5.54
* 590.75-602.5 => 0.46 km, 5.7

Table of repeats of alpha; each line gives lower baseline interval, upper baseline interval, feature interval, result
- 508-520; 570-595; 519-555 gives 0.20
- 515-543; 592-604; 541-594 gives -0.12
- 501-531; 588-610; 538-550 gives -0.11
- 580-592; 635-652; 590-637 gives 0.04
